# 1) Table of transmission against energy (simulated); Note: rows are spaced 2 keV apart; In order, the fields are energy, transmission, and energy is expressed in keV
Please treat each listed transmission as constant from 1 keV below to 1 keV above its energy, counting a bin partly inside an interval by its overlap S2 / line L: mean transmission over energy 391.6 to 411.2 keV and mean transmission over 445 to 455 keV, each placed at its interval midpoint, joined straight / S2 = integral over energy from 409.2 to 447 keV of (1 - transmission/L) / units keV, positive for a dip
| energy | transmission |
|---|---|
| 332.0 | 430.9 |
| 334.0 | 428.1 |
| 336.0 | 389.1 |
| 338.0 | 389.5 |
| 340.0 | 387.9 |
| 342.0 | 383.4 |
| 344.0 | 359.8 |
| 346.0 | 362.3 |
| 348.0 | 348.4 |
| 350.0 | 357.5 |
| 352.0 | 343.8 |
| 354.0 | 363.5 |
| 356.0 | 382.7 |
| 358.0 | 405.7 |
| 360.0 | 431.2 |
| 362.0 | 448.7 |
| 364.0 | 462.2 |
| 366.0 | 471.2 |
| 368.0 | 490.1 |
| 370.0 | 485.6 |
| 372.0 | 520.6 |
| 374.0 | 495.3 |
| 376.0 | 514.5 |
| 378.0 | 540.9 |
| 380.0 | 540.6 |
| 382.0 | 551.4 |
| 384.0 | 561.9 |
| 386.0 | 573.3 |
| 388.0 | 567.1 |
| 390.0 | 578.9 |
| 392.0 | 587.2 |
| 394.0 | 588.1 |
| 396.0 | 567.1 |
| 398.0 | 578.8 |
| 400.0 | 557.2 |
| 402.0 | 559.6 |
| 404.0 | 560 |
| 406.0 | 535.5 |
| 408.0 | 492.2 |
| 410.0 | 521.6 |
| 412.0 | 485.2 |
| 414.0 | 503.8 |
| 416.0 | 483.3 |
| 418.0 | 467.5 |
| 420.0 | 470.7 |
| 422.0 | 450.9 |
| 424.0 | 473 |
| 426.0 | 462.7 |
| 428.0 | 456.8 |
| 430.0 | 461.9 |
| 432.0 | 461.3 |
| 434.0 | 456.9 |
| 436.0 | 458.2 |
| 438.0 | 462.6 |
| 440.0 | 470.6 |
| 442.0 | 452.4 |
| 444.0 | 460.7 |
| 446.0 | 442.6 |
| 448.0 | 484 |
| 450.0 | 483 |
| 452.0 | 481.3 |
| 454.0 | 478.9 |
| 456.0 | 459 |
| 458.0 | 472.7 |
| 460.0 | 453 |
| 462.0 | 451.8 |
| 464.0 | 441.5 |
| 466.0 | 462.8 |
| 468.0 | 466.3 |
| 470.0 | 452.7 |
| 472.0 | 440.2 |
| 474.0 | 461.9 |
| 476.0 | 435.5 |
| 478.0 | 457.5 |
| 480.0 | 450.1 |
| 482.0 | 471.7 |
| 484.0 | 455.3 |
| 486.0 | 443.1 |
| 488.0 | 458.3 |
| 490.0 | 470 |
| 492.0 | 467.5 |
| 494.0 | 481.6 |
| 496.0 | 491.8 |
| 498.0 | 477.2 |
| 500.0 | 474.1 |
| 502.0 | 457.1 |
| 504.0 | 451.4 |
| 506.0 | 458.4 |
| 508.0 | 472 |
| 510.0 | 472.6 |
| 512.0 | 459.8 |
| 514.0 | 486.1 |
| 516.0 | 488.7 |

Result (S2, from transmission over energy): 3.1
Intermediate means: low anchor 553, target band 468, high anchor 474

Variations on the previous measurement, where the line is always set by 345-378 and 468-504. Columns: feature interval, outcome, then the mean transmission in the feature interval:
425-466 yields -0.9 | 463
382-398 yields -4.9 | 574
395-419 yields -4.5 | 526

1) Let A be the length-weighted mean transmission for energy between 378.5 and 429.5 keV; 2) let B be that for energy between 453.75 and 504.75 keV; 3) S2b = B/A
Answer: 0.88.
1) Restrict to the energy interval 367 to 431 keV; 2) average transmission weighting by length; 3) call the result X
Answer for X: 521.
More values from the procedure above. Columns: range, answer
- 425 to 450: 462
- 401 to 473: 474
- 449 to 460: 473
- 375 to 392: 556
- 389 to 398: 580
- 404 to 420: 501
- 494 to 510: 470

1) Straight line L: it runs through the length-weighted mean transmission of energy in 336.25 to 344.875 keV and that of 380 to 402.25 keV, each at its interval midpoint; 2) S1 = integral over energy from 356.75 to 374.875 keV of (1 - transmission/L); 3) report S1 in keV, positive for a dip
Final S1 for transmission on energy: 0.35 keV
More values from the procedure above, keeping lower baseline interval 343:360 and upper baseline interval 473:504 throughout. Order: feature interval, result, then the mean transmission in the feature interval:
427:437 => -0.81 keV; 459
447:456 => -0.85 keV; 479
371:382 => -3.94 keV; 525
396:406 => -3.92 keV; 561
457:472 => -0.32 keV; 456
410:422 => -2.01 keV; 483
